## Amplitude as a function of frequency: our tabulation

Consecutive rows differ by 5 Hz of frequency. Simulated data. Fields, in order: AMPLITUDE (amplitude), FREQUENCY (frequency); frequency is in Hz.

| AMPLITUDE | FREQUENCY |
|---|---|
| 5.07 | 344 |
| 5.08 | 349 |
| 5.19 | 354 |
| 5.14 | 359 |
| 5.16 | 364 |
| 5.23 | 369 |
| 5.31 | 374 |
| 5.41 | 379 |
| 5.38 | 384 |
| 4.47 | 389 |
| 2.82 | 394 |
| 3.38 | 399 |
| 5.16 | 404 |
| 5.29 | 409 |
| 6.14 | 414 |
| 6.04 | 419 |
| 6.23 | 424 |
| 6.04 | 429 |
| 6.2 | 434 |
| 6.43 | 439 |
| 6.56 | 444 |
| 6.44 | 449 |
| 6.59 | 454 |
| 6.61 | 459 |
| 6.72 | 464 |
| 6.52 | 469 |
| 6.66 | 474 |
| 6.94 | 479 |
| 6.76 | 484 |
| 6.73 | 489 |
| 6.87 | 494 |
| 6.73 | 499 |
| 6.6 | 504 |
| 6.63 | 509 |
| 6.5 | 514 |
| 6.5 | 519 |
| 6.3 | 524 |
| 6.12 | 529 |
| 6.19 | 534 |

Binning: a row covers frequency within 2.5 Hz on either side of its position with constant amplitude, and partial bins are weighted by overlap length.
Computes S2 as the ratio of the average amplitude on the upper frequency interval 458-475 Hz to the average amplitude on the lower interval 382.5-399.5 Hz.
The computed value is 1.7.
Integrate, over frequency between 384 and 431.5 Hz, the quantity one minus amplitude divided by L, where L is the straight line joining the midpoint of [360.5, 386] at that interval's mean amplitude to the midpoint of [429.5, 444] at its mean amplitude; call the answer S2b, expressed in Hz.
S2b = 6.4 Hz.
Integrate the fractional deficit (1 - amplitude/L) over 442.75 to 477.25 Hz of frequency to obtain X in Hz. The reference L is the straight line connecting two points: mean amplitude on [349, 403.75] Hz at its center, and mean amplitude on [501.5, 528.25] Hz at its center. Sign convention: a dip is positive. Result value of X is -4.7 Hz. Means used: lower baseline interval 4.78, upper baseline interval 6.48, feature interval 6.59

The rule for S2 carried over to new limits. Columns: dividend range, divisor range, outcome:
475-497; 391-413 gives 1.58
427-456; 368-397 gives 1.35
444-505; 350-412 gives 1.38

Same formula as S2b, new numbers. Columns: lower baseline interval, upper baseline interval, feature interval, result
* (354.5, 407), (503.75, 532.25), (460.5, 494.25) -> -4.5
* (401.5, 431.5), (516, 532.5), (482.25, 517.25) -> -2.8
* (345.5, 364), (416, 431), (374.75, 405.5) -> 6.3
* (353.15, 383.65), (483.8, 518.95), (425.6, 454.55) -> -1.6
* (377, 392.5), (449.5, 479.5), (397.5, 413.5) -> 1.5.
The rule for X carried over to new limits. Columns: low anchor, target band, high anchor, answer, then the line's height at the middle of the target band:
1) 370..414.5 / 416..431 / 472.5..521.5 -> -2.1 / 5.35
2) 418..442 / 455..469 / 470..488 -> -0.1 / 6.57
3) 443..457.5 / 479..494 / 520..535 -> -1.0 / 6.39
